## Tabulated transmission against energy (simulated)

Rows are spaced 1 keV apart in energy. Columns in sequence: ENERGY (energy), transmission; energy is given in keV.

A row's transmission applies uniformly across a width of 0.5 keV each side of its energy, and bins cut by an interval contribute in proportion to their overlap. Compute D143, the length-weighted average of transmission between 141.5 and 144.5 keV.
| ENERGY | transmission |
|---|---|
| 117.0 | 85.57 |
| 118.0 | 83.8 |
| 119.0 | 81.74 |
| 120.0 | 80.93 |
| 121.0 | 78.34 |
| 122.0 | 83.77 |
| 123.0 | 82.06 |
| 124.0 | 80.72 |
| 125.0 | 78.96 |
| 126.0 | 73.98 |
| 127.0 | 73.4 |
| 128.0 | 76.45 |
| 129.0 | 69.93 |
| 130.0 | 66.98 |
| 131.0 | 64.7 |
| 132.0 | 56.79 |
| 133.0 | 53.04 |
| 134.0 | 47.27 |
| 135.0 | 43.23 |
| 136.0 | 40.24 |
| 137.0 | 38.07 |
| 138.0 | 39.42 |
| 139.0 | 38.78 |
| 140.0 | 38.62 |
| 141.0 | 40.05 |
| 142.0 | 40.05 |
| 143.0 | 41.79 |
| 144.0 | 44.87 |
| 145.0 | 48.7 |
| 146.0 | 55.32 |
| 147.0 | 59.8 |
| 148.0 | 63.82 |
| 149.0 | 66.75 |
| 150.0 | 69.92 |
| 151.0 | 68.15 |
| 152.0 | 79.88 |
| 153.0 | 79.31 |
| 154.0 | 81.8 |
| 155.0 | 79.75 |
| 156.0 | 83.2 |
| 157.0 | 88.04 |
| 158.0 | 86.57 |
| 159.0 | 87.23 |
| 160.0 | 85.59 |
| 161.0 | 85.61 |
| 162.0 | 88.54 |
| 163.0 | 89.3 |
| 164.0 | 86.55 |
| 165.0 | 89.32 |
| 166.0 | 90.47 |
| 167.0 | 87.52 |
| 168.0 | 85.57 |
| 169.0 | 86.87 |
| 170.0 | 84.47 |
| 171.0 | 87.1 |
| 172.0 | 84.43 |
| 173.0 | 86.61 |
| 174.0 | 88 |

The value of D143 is 42.2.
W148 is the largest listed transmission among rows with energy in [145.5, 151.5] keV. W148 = 69.92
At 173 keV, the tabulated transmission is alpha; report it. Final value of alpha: 86.61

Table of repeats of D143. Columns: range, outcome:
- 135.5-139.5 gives 39.1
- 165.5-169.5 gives 87.6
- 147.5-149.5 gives 65.3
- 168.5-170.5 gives 85.7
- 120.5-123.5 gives 81.4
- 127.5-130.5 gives 71.1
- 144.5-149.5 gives 58.9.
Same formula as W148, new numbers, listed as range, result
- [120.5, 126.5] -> 83.77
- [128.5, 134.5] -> 69.93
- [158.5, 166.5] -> 90.47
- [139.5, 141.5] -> 40.05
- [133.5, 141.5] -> 47.27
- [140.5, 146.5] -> 55.32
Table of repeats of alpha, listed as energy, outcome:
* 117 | 85.57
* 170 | 84.47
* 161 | 85.61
